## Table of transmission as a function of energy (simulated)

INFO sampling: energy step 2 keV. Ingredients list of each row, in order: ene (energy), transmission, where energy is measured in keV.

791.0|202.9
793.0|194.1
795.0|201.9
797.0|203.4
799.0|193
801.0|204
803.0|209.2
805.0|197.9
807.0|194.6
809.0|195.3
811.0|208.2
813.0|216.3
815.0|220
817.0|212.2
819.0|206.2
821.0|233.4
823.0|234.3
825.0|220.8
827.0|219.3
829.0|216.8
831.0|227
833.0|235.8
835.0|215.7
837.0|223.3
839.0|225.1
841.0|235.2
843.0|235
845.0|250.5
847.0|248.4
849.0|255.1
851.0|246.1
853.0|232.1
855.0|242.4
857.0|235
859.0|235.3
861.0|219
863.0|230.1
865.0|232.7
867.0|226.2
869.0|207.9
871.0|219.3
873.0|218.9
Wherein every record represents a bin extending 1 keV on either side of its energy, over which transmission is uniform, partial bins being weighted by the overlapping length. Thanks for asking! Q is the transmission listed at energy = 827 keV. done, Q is 219.3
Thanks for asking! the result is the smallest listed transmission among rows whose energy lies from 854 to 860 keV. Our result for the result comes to 235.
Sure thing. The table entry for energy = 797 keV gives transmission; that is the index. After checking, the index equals 203.4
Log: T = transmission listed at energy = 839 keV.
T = 225.1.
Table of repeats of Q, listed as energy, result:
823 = 234.3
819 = 206.2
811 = 208.2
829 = 216.8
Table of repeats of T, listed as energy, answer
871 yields 219.3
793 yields 194.1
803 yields 209.2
